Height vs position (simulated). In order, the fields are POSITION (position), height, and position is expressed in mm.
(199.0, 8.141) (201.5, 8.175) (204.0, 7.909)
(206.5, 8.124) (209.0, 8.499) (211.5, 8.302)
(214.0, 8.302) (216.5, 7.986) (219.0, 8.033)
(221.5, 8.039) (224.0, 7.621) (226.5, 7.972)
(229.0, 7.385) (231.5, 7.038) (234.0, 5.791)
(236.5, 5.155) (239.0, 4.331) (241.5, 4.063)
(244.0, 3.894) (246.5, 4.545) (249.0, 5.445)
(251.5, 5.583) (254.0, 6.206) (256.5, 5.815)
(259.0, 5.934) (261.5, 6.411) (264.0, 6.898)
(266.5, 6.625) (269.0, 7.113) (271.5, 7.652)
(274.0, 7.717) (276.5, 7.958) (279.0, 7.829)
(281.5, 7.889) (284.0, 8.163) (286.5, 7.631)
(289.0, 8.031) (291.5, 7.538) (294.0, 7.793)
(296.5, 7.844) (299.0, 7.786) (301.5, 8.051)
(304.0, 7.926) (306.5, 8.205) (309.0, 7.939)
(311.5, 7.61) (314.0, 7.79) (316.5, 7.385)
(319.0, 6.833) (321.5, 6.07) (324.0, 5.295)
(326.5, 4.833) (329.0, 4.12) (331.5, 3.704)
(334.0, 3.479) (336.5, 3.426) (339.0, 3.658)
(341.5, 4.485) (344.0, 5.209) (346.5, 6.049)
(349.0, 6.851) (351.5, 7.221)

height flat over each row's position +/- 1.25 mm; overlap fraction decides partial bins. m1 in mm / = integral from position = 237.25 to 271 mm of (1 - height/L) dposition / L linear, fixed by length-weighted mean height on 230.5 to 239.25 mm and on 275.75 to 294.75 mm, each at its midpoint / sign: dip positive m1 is 4.7 mm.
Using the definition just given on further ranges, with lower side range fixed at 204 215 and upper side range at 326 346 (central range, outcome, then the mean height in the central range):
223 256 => 7.0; 5.76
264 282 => -3.8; 7.48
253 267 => 0.7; 6.3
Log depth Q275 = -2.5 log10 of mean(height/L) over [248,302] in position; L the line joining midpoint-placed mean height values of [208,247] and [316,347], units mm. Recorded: -0.22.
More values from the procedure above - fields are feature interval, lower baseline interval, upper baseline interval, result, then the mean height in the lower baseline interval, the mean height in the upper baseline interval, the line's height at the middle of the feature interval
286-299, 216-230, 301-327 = -0.07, 7.84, 7.12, 7.29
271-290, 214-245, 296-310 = -0.05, 6.54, 7.96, 7.53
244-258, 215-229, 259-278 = 0.35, 7.89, 7.12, 7.41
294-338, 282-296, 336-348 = -0.01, 7.83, 4.68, 6.23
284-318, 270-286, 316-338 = -0.21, 7.85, 4.92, 6.47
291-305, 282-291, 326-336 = -0.15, 7.9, 3.93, 6.88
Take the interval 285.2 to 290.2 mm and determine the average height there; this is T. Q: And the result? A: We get 7.83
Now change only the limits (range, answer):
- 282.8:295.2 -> 7.83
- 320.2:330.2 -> 5.09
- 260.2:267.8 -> 6.64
